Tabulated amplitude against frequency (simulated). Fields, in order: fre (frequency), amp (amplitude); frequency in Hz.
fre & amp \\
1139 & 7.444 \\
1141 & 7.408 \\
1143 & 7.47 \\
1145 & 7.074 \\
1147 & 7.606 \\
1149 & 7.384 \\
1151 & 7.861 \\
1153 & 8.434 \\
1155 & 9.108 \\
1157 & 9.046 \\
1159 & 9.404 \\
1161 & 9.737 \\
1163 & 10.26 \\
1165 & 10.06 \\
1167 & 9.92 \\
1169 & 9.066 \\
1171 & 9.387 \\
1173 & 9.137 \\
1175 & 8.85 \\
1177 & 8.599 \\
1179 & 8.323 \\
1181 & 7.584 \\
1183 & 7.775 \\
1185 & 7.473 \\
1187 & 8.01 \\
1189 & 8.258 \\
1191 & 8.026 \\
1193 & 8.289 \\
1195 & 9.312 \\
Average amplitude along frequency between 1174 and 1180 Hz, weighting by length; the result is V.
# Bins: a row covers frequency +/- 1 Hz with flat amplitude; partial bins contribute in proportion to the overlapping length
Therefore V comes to 8.59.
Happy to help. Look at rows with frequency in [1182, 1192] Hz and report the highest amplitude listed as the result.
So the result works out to 8.258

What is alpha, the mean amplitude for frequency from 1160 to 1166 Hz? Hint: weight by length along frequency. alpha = 10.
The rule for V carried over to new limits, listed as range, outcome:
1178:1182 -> 7.95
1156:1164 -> 9.61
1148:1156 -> 8.2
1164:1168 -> 9.99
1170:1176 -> 9.12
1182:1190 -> 7.88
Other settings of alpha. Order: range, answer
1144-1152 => 7.48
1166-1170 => 9.49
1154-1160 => 9.19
